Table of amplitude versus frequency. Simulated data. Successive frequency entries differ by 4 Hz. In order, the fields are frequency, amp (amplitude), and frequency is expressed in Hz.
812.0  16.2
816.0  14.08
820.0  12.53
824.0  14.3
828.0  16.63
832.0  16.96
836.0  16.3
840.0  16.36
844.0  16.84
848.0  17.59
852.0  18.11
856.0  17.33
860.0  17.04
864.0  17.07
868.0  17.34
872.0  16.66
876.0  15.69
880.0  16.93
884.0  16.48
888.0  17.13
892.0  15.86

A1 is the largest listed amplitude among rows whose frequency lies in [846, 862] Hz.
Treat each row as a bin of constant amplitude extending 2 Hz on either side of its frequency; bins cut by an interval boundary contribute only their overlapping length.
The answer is 18.11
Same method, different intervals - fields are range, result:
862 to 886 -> 17.34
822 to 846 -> 16.96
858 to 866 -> 17.07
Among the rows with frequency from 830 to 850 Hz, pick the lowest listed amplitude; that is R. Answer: 16.3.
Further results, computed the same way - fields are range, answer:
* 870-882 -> 15.69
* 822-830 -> 14.3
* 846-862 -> 17.04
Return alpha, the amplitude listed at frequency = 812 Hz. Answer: 16.2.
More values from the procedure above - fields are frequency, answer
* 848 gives 17.59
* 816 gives 14.08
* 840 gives 16.36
